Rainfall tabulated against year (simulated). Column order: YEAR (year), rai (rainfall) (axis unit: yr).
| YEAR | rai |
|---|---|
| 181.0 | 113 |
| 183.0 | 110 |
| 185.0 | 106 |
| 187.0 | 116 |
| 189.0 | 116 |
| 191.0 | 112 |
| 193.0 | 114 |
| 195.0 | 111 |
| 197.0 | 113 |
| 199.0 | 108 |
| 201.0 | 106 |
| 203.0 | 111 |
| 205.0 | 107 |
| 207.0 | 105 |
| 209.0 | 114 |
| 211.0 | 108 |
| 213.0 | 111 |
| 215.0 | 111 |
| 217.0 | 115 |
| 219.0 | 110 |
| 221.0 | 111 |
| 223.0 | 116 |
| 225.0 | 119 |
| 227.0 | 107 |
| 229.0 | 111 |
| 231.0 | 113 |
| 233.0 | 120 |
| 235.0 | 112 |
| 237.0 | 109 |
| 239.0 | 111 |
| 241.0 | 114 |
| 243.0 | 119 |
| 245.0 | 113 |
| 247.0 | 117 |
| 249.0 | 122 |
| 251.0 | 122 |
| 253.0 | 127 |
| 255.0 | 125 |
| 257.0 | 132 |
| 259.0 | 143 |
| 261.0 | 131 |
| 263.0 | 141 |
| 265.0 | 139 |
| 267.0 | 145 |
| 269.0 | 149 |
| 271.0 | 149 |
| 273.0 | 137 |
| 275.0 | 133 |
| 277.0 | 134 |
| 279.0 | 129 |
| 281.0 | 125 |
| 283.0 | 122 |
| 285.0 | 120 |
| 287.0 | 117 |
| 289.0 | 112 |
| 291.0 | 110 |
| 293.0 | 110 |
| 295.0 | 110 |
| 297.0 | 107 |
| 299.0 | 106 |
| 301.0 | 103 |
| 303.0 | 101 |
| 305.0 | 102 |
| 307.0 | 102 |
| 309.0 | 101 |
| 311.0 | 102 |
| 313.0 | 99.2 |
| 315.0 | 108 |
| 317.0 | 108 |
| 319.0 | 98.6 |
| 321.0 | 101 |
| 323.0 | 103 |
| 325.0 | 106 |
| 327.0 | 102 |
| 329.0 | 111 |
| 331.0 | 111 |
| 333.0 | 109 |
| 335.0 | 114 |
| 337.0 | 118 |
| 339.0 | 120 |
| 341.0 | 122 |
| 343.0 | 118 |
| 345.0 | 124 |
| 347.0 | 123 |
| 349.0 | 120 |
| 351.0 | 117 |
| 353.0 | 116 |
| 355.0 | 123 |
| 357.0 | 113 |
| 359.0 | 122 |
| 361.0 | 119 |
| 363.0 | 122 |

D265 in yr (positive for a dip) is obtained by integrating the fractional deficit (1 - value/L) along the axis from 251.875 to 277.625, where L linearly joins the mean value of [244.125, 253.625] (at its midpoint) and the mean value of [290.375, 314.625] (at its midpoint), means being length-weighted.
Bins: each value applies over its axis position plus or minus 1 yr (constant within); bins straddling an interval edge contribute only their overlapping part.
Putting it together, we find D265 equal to -4.91 yr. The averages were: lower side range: 120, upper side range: 104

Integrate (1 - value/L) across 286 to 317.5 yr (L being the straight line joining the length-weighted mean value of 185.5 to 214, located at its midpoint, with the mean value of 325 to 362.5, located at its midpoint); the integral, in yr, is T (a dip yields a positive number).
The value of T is 2.4 yr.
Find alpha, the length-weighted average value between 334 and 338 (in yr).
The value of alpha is 116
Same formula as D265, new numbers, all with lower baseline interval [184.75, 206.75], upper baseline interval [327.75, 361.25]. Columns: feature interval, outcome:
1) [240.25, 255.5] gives -0.9 yr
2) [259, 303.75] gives -3.9 yr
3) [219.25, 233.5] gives -0.2 yr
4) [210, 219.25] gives 0.1 yr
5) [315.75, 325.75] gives 1.1 yr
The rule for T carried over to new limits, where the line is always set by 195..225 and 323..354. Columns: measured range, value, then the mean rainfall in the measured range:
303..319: 1.6 yr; 103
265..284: -3.9 yr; 136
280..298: -0.2 yr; 115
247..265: -2.9 yr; 130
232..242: -0.1 yr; 113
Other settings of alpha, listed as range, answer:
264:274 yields 144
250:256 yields 125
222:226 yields 118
